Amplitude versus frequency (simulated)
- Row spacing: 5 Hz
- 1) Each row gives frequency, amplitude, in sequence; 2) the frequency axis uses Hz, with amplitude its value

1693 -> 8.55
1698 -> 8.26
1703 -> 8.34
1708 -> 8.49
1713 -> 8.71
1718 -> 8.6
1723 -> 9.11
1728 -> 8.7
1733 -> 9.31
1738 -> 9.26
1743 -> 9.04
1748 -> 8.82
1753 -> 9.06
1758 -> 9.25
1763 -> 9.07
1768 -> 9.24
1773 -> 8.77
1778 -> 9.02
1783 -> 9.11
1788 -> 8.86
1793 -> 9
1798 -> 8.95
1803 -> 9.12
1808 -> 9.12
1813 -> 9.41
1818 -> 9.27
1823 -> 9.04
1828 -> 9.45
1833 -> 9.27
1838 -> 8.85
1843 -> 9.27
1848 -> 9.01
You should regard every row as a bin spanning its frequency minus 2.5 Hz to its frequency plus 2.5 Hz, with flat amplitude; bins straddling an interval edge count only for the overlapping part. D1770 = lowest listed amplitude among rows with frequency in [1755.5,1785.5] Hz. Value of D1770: 8.77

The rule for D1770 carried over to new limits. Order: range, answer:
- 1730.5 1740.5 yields 9.26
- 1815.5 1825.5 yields 9.04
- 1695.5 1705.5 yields 8.26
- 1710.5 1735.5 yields 8.6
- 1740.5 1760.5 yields 8.82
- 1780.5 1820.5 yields 8.86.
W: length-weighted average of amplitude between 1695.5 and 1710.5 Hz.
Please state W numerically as 8.36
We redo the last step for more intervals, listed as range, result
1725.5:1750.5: 9.03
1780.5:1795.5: 8.99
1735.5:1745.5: 9.15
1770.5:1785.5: 8.97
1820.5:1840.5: 9.15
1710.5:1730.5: 8.78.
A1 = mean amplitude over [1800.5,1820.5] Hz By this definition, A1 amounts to 9.23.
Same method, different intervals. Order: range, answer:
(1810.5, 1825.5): 9.24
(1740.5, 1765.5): 9.05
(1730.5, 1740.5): 9.29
